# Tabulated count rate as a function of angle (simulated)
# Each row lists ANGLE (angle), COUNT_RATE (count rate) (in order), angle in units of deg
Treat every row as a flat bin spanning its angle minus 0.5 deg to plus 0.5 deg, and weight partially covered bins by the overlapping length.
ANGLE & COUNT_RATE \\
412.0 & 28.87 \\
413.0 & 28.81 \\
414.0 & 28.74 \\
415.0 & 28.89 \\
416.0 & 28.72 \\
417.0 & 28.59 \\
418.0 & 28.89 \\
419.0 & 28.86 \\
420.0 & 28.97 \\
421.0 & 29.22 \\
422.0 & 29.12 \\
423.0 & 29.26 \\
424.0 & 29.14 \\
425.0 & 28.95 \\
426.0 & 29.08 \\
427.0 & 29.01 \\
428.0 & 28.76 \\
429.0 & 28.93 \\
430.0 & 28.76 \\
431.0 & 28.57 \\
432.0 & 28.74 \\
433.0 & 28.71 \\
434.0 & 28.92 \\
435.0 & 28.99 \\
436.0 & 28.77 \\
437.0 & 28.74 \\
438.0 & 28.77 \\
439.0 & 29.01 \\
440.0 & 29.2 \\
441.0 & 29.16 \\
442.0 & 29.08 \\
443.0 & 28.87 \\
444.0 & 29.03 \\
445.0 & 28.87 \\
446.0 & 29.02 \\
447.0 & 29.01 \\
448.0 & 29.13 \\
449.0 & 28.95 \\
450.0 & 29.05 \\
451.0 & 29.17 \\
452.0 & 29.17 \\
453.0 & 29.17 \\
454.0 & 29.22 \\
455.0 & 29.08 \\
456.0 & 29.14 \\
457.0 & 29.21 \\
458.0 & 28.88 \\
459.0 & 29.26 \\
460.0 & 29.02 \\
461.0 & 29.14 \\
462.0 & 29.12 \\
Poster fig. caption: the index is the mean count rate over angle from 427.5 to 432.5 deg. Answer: 28.8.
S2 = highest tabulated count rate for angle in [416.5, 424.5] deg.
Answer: 29.26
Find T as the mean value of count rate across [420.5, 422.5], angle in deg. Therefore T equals 29.2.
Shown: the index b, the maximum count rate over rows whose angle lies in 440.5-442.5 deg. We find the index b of 29.16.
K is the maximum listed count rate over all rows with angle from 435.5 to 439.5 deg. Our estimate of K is 29.01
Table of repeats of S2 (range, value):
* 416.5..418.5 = 28.89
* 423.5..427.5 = 29.14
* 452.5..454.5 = 29.22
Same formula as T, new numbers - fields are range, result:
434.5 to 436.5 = 28.9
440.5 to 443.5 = 29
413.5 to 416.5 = 28.8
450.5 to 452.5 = 29.2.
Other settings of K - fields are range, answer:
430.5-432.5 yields 28.74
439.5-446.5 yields 29.2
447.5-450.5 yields 29.13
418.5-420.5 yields 28.97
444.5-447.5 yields 29.02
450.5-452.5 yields 29.17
